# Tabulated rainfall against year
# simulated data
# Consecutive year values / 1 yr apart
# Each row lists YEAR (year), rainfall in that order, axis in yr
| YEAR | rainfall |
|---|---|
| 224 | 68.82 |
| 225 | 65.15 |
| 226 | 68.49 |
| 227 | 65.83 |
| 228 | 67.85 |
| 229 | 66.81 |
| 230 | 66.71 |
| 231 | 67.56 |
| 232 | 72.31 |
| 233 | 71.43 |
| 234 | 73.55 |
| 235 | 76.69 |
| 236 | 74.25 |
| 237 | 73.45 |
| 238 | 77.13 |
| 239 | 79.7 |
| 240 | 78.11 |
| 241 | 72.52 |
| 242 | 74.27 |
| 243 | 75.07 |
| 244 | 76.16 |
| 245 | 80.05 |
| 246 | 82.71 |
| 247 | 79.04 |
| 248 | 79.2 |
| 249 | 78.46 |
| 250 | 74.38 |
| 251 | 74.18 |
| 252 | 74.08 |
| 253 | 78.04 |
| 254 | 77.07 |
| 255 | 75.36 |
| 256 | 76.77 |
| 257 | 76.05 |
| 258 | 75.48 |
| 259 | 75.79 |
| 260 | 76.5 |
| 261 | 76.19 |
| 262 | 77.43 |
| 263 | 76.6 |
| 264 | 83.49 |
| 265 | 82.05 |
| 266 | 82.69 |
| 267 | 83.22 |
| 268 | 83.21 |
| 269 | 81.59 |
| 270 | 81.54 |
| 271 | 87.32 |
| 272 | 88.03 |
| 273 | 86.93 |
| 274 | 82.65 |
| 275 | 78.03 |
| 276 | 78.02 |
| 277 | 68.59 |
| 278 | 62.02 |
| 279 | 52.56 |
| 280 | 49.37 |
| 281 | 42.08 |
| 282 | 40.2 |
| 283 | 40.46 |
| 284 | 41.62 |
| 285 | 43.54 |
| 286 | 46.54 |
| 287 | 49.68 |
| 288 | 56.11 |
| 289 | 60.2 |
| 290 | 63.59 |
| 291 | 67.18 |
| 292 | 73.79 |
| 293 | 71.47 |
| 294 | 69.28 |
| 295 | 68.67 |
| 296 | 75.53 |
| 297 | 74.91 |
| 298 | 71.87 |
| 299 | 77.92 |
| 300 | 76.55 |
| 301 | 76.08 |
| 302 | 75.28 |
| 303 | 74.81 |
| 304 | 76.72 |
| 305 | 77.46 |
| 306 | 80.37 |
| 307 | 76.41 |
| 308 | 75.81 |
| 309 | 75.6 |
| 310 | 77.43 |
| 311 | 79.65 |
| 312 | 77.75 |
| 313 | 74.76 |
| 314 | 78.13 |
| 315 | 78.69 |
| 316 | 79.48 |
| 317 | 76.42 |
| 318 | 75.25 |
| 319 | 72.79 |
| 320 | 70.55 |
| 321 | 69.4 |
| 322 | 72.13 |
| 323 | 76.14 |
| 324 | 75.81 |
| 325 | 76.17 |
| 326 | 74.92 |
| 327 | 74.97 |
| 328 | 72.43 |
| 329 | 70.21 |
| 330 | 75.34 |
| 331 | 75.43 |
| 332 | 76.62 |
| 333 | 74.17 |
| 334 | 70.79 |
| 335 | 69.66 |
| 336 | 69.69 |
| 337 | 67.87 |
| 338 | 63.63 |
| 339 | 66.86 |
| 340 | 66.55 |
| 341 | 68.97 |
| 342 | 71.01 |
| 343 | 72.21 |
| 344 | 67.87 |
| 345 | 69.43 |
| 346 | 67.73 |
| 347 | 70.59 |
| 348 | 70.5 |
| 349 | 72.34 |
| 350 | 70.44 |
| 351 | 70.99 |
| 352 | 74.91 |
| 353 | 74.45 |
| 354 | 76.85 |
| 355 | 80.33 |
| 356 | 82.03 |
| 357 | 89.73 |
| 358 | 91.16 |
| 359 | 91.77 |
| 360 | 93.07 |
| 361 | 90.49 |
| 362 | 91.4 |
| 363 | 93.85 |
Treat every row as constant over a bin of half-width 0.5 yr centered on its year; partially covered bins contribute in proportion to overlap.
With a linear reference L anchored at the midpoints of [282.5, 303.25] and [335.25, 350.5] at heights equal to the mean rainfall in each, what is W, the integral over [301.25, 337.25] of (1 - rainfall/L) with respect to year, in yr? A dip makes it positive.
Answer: -4.4 yr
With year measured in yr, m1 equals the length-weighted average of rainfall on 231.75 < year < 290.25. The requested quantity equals 71.8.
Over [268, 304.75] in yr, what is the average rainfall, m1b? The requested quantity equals 67.3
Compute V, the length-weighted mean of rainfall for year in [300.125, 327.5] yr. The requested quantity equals 75.9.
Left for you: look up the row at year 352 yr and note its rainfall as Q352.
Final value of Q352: 74.91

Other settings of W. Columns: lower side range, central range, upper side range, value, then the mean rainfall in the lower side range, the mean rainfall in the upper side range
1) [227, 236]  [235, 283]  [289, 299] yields -3.1 yr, 70.3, 70.5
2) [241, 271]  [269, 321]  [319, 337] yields 3.8 yr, 78.2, 73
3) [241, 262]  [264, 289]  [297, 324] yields 3.3 yr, 76.7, 75.9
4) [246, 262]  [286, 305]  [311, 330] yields 1.5 yr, 76.7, 74.9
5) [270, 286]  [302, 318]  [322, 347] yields -2.2 yr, 62.8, 71.4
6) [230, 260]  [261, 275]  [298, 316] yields -1.2 yr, 75.7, 76.9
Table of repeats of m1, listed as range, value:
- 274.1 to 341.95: 69.3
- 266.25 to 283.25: 70.4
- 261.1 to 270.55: 81.1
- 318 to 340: 72.1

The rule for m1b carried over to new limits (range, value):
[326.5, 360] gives 73.9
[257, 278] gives 79.7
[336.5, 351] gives 69.1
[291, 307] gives 74.5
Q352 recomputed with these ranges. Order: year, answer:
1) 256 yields 76.77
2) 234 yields 73.55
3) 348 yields 70.5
